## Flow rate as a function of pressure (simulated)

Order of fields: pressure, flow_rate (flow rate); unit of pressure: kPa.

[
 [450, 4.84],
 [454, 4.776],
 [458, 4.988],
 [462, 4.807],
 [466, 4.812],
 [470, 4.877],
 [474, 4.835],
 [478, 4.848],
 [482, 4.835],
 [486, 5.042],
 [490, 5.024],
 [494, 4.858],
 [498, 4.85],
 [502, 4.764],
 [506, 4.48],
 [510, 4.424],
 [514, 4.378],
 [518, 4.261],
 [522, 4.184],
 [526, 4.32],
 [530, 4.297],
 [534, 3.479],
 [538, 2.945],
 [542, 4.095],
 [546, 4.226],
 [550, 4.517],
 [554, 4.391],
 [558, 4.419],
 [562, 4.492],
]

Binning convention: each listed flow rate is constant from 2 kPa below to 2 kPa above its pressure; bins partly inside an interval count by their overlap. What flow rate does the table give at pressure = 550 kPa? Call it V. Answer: 4.517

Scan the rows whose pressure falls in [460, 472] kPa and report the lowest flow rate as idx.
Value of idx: 4.807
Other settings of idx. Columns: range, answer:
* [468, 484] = 4.835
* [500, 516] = 4.378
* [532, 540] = 2.945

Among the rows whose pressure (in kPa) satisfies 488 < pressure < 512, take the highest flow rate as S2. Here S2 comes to 5.024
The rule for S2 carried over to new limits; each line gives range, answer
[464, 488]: 5.042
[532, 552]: 4.517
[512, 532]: 4.378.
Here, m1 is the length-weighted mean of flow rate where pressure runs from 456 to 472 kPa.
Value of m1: 4.87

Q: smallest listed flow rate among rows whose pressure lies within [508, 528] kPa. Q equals 4.184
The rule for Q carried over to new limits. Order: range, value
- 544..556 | 4.226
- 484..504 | 4.764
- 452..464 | 4.776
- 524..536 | 3.479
